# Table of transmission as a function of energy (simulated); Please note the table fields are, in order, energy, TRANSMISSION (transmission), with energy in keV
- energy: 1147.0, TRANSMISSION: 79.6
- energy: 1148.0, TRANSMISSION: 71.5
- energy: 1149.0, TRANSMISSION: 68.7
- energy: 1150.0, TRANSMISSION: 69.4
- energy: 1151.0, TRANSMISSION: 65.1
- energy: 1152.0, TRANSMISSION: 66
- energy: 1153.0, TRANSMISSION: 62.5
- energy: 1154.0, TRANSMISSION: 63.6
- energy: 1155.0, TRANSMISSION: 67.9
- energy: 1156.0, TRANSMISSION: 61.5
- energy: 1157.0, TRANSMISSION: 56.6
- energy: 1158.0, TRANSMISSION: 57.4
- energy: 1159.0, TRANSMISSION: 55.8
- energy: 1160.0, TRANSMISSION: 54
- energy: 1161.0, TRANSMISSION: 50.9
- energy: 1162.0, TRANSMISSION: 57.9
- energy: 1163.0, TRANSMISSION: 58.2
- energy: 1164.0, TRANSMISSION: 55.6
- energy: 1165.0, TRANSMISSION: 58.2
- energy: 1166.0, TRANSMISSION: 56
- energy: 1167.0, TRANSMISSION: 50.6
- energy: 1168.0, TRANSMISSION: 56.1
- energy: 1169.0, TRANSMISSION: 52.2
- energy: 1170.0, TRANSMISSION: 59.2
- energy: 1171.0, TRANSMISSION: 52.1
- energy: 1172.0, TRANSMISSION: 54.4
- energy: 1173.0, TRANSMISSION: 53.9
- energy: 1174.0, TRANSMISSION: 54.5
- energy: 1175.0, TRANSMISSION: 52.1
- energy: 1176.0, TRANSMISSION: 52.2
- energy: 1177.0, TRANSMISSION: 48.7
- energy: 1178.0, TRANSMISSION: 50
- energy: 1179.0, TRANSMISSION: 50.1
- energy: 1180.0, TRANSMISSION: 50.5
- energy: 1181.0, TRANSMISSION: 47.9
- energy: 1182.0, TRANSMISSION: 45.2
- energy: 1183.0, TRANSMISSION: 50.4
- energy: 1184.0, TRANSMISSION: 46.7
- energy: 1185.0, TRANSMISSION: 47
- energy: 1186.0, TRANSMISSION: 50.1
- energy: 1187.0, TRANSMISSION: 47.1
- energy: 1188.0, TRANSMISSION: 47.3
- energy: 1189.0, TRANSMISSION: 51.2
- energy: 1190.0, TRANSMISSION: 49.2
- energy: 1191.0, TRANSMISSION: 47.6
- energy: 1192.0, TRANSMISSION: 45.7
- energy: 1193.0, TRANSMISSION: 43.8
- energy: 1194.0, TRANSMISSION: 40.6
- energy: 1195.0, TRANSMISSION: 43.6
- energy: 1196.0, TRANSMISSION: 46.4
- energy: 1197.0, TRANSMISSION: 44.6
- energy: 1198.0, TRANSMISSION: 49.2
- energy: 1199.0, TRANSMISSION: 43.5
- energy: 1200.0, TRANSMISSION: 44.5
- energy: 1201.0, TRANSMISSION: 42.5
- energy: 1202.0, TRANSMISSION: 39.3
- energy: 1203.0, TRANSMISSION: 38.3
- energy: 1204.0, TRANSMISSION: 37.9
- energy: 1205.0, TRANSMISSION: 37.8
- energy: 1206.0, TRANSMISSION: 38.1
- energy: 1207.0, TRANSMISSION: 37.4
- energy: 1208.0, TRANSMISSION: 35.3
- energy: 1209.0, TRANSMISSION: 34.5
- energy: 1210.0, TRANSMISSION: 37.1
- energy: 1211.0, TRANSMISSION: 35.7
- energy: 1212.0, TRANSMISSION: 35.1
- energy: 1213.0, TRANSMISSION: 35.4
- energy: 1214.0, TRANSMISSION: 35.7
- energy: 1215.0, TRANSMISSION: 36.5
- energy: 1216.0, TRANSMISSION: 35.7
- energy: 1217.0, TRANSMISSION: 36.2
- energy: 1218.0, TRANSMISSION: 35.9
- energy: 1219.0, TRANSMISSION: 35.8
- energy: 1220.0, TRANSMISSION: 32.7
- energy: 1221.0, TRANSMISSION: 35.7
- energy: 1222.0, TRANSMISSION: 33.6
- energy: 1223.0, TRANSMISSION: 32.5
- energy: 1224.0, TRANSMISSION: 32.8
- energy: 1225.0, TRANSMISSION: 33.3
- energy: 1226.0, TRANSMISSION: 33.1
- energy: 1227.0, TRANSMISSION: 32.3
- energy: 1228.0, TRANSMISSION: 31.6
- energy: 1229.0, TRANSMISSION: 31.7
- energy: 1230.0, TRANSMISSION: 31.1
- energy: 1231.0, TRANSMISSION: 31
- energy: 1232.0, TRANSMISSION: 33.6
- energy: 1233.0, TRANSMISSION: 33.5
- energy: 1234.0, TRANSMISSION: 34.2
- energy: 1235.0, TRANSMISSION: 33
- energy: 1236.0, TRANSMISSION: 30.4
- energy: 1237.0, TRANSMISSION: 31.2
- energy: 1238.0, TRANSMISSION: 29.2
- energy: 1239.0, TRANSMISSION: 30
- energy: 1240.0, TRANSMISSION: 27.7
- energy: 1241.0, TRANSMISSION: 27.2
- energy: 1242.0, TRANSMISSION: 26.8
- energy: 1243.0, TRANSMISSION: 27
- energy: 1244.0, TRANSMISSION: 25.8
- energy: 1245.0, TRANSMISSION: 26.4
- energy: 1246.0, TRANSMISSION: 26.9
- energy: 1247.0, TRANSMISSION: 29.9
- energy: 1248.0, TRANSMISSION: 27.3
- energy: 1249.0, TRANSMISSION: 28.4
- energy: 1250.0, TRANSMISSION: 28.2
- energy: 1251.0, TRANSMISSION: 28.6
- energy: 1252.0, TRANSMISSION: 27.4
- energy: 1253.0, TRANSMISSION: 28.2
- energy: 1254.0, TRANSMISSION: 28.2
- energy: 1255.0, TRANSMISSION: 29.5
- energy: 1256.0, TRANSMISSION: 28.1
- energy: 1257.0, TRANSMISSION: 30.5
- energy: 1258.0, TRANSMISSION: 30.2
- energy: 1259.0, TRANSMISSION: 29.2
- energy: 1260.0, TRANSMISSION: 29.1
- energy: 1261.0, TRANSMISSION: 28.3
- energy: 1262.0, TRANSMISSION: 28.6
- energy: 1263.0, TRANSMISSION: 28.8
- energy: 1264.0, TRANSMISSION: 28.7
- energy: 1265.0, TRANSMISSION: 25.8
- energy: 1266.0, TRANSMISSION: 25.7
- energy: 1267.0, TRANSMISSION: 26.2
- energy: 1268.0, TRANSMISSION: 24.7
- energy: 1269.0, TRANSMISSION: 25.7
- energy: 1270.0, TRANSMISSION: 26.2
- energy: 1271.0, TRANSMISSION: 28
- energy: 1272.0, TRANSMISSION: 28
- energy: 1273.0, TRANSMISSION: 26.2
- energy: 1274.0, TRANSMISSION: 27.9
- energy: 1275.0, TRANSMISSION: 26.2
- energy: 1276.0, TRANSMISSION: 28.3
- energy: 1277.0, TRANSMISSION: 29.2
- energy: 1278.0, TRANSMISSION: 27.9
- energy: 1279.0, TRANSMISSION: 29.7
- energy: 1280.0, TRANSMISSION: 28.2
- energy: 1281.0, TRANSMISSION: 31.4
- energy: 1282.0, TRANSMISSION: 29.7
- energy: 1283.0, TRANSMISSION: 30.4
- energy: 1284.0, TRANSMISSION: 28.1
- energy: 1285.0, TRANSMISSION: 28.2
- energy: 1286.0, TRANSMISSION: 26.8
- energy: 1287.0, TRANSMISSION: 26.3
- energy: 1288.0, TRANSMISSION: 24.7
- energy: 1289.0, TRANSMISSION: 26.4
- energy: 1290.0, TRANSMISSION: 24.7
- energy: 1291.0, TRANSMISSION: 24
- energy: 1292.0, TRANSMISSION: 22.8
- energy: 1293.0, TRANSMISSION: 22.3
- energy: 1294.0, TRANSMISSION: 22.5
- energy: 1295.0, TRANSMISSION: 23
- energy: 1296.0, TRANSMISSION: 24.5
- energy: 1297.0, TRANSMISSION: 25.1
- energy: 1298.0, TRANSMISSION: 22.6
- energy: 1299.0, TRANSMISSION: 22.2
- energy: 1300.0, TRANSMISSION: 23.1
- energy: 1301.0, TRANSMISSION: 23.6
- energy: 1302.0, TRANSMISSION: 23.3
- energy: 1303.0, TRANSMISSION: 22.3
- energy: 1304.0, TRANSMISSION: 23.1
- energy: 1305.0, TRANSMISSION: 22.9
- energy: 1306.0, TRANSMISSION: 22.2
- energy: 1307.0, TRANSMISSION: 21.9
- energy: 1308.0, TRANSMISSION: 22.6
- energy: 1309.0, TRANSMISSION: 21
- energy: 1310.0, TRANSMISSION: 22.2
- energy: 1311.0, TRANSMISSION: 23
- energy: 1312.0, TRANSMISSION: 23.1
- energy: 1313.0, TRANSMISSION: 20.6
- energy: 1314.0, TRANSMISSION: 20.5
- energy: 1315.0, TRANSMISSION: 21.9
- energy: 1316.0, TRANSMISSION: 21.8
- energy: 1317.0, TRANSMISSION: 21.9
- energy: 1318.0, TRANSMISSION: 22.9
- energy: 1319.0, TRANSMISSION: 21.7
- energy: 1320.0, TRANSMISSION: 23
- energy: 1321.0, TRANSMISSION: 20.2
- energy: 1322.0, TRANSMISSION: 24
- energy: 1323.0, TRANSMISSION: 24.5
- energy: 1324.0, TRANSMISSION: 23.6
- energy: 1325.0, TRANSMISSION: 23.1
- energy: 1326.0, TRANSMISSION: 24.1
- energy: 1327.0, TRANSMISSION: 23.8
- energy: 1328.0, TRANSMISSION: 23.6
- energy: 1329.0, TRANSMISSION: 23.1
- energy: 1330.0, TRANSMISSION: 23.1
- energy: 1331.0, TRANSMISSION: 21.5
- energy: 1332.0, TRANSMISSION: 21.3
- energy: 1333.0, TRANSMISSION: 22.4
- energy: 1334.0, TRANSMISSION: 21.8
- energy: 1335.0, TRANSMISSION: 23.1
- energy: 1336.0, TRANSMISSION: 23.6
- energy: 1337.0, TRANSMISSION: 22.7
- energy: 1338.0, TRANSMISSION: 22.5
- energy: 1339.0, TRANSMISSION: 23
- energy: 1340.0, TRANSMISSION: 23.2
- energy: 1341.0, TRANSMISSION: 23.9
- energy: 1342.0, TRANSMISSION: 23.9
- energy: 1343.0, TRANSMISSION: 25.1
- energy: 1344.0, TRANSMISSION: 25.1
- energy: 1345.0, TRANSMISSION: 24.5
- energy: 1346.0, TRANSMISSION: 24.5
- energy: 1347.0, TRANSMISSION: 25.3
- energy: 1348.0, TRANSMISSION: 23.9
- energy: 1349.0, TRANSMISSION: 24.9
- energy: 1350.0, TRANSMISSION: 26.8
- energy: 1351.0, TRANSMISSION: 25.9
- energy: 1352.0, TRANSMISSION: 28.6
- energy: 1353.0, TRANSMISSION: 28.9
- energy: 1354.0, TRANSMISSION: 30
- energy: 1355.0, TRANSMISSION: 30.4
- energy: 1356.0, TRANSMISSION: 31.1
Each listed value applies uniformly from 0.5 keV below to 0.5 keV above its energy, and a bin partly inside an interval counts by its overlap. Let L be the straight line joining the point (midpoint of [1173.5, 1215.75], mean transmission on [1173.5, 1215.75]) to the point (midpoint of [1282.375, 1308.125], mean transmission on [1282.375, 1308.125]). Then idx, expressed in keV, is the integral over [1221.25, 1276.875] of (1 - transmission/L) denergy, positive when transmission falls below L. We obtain 6.7 keV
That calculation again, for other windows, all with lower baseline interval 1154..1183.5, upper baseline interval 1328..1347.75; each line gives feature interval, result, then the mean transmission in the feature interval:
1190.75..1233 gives 8.3 keV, 37.4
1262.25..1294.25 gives 6.8 keV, 26.9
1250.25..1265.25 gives 3.7 keV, 28.7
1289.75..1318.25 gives 6.6 keV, 22.7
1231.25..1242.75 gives 3.1 keV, 30.5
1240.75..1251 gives 3.2 keV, 27.5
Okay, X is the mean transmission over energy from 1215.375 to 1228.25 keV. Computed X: 34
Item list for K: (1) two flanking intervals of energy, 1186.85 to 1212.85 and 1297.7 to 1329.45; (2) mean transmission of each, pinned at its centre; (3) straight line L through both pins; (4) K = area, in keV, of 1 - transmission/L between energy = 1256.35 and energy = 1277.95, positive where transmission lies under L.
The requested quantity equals 1.96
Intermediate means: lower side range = 41.9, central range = 27.7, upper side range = 22.6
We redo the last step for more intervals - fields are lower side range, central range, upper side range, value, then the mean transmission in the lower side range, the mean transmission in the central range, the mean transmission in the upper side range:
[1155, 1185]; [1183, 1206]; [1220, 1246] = 0.05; 53.5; 44.7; 30.9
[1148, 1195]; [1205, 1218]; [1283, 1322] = 2.48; 54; 36.1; 23.3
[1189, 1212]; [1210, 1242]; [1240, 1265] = 1.84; 41.6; 33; 28.2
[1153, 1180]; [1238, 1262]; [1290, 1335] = 5.49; 55.4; 28.2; 22.7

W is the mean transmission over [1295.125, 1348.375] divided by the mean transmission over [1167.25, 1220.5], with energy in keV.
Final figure 0.52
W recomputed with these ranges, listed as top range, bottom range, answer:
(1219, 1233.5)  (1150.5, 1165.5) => 0.55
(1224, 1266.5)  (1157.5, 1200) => 0.58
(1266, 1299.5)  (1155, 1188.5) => 0.50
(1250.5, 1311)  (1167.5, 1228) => 0.61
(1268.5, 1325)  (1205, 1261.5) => 0.78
